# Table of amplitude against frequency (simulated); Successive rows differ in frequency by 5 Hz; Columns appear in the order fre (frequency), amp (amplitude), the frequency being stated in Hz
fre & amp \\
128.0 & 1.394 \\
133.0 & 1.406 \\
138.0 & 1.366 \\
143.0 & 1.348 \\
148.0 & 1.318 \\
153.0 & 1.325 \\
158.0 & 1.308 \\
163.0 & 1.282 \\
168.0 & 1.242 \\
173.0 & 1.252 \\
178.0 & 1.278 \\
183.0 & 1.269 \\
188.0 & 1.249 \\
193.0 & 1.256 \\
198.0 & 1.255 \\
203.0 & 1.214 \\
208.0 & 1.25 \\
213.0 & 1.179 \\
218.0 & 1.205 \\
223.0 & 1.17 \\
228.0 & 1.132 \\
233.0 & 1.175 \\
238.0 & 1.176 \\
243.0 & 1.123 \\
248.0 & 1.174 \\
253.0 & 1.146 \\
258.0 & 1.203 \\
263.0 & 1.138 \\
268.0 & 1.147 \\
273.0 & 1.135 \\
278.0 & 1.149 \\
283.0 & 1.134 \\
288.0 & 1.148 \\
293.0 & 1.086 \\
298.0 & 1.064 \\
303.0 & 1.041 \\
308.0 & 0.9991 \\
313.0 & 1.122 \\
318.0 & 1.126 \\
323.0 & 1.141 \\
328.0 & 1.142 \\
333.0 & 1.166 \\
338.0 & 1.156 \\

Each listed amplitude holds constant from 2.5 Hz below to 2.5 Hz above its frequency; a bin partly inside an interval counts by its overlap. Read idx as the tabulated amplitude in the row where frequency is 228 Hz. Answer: 1.132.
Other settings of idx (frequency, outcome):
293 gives 1.086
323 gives 1.141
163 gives 1.282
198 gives 1.255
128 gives 1.394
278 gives 1.149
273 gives 1.135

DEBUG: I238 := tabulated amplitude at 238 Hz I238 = 1.176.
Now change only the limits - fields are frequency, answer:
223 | 1.17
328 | 1.142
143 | 1.348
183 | 1.269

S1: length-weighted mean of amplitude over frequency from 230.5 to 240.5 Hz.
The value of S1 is 1.18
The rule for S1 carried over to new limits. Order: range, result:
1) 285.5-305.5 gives 1.08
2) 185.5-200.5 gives 1.25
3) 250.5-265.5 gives 1.16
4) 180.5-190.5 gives 1.26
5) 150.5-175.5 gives 1.28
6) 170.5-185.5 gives 1.27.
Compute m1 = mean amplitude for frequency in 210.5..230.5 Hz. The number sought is 1.17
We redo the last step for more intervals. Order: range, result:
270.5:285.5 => 1.14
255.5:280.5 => 1.15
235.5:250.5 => 1.16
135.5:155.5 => 1.34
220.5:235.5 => 1.16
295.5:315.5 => 1.06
